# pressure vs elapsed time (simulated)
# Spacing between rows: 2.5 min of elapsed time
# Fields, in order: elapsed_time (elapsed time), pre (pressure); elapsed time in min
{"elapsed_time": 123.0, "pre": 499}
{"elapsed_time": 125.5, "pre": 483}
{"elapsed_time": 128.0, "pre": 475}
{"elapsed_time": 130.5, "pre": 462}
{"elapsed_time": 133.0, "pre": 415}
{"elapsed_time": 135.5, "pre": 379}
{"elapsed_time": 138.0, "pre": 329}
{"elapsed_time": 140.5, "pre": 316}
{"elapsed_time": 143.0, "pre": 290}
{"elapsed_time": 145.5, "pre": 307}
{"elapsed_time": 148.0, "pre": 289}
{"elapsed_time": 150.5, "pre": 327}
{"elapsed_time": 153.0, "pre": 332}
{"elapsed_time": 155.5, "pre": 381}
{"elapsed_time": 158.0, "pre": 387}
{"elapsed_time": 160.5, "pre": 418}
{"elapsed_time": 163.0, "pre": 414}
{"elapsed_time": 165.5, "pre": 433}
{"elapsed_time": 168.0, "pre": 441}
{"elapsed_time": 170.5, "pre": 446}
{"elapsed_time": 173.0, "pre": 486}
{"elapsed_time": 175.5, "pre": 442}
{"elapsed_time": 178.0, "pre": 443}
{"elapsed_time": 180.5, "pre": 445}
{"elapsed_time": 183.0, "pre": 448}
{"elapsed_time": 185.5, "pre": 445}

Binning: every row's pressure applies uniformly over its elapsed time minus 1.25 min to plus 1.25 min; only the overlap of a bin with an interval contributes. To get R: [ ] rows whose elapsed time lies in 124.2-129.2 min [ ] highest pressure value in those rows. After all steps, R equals 483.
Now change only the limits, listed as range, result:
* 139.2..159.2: 387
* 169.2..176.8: 486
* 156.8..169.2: 441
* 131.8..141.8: 415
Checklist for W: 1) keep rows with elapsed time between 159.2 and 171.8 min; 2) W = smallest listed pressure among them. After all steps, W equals 414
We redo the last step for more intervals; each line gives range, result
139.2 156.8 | 289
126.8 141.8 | 316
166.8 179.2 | 441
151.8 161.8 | 332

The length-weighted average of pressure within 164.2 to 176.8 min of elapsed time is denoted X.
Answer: 449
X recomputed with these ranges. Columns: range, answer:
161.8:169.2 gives 429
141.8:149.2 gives 295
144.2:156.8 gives 327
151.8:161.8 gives 380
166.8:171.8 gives 444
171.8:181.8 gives 454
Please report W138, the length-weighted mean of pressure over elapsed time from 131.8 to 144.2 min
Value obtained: 346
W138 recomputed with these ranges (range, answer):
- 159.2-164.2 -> 416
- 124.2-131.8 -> 473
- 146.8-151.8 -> 308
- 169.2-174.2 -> 466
